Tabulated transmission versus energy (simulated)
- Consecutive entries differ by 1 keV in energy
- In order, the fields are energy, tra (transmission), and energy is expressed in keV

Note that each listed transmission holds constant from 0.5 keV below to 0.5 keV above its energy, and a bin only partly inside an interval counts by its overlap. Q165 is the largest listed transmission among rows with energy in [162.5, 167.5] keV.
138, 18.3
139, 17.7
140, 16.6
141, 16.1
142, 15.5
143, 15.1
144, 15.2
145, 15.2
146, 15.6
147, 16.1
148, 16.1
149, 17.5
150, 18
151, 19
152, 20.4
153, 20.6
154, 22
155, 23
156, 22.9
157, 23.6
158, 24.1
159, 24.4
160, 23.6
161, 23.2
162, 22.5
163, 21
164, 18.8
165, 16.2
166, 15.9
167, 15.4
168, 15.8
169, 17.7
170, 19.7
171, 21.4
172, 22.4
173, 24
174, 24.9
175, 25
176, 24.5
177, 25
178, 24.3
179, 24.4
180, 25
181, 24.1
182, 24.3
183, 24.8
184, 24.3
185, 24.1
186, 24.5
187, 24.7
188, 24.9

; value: 21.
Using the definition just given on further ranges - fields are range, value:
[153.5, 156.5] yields 23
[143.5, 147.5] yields 16.1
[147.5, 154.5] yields 22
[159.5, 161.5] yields 23.6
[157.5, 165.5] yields 24.4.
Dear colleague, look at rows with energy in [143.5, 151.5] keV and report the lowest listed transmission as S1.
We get 15.2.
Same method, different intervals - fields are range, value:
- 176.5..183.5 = 24.1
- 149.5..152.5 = 18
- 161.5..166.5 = 15.9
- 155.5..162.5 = 22.5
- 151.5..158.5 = 20.4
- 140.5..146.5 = 15.1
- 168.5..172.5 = 17.7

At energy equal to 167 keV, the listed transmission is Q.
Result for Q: 15.4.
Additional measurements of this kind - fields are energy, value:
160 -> 23.6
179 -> 24.4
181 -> 24.1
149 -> 17.5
